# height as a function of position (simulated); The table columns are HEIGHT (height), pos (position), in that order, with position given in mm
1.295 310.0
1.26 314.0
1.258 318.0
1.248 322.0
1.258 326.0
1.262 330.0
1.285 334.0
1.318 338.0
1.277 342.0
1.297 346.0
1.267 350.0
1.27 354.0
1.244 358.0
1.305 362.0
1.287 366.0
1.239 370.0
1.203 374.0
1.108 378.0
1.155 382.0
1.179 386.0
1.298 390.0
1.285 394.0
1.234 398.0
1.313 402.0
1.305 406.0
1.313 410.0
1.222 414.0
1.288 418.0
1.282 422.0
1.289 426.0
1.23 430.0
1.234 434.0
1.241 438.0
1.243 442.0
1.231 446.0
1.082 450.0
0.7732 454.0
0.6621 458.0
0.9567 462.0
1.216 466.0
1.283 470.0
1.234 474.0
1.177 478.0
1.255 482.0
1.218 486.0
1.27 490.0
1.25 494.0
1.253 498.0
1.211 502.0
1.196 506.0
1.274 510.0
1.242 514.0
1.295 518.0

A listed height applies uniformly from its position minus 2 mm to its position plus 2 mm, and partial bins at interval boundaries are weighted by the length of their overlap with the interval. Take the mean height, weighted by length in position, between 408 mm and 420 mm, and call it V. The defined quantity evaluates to 1.27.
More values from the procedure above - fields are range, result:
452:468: 0.902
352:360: 1.26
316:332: 1.26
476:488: 1.22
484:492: 1.24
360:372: 1.28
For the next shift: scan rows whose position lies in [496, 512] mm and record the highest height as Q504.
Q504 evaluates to 1.274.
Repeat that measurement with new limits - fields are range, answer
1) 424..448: 1.289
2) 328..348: 1.318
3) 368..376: 1.239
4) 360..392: 1.305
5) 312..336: 1.285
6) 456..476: 1.283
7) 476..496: 1.27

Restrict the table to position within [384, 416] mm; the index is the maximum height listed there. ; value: 1.313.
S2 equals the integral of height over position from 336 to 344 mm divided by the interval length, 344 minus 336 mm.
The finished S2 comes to 1.3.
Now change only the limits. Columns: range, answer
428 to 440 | 1.24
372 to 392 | 1.19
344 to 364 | 1.28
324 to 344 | 1.28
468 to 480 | 1.23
